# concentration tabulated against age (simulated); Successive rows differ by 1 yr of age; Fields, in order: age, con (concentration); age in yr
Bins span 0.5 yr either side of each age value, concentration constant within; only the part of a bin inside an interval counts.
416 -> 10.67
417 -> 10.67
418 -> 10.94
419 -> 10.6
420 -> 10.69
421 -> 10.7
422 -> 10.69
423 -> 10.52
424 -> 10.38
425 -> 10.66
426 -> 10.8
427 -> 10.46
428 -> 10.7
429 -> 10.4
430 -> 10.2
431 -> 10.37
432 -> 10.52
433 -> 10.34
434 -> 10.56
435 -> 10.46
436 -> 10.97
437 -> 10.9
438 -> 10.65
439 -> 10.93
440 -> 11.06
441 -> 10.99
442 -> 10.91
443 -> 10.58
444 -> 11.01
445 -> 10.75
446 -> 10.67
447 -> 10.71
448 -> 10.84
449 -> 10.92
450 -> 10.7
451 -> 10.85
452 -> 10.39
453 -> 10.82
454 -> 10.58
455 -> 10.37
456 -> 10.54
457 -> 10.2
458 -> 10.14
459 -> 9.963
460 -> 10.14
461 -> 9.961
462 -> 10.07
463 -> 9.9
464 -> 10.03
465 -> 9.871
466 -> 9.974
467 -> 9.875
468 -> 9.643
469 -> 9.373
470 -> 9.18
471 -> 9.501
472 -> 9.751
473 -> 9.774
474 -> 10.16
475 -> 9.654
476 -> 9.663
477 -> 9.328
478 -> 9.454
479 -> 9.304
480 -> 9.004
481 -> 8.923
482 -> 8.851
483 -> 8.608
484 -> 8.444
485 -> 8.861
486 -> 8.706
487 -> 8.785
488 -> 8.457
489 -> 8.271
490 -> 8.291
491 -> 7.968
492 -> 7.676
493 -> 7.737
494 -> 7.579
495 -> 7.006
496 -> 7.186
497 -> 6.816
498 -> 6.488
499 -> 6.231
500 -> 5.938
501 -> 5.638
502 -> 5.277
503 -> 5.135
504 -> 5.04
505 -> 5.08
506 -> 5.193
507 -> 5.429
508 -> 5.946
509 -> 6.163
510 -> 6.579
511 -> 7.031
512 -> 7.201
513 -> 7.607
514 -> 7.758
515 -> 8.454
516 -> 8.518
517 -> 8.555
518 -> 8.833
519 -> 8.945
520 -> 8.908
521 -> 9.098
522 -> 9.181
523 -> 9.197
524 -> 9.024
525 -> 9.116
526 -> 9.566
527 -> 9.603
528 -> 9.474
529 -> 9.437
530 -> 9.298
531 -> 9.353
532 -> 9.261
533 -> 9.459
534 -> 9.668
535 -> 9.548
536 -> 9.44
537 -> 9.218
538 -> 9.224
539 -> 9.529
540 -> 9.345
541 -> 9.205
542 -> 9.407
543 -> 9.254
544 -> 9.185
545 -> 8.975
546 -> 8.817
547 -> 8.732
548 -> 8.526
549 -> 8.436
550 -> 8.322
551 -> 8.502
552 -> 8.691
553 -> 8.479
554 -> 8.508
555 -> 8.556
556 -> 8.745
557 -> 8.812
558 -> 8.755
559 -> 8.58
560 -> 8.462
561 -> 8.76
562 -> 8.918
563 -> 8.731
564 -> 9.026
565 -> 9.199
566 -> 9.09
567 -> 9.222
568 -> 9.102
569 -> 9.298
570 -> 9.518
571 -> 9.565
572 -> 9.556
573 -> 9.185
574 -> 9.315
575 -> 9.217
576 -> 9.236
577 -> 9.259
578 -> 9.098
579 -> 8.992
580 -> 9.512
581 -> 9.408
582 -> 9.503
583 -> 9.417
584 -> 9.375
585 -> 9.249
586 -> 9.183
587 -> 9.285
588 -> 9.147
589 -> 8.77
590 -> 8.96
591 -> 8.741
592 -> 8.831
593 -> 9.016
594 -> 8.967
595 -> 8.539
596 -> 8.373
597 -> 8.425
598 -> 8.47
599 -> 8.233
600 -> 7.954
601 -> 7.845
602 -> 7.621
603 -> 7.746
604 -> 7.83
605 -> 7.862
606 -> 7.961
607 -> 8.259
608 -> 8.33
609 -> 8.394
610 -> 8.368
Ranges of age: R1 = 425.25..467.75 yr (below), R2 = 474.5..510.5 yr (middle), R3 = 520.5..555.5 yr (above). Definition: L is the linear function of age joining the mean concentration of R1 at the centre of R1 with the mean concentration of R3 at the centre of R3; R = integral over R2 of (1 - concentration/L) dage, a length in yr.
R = 8.6 yr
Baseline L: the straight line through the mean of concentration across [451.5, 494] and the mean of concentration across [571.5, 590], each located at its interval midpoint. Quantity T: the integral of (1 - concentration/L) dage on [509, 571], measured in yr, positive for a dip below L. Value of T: 3.0 yr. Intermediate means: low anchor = 9.41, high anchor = 9.25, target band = 8.86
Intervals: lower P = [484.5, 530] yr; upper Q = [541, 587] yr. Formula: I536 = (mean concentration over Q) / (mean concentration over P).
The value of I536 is 1.18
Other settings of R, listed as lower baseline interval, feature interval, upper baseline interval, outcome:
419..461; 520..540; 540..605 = 0.2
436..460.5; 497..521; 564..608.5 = 7.4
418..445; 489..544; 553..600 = 9.4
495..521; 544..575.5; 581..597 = -2.5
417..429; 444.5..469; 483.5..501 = -3.1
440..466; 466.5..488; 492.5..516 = -1.7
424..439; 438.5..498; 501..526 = -2.5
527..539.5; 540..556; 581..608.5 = 0.8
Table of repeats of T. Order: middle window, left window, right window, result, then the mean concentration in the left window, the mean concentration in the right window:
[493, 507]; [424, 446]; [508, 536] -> 4.7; 10.7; 8.66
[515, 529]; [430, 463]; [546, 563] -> 0.2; 10.6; 8.62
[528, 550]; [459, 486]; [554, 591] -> 0.1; 9.5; 9.1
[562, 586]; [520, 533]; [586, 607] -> -1.5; 9.29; 8.44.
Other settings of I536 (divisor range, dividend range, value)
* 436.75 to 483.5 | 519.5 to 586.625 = 0.90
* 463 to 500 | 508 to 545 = 1.01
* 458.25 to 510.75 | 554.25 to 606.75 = 1.08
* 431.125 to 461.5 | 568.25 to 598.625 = 0.86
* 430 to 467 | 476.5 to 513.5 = 0.70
